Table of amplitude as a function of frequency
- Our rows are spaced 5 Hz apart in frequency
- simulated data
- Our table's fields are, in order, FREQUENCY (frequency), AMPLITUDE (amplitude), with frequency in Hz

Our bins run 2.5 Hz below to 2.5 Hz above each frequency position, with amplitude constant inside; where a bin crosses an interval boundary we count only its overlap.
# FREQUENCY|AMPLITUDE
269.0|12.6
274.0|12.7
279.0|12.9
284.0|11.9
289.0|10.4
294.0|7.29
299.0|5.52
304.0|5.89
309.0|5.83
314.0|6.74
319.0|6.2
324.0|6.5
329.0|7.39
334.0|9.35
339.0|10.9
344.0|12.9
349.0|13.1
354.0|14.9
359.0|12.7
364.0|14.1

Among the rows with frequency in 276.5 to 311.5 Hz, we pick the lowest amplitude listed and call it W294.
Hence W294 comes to 5.52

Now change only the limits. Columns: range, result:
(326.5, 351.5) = 7.39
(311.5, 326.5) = 6.2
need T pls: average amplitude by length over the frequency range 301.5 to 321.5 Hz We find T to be 6.17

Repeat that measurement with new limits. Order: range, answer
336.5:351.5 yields 12.3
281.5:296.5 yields 9.86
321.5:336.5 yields 7.75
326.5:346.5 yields 10.1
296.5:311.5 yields 5.75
